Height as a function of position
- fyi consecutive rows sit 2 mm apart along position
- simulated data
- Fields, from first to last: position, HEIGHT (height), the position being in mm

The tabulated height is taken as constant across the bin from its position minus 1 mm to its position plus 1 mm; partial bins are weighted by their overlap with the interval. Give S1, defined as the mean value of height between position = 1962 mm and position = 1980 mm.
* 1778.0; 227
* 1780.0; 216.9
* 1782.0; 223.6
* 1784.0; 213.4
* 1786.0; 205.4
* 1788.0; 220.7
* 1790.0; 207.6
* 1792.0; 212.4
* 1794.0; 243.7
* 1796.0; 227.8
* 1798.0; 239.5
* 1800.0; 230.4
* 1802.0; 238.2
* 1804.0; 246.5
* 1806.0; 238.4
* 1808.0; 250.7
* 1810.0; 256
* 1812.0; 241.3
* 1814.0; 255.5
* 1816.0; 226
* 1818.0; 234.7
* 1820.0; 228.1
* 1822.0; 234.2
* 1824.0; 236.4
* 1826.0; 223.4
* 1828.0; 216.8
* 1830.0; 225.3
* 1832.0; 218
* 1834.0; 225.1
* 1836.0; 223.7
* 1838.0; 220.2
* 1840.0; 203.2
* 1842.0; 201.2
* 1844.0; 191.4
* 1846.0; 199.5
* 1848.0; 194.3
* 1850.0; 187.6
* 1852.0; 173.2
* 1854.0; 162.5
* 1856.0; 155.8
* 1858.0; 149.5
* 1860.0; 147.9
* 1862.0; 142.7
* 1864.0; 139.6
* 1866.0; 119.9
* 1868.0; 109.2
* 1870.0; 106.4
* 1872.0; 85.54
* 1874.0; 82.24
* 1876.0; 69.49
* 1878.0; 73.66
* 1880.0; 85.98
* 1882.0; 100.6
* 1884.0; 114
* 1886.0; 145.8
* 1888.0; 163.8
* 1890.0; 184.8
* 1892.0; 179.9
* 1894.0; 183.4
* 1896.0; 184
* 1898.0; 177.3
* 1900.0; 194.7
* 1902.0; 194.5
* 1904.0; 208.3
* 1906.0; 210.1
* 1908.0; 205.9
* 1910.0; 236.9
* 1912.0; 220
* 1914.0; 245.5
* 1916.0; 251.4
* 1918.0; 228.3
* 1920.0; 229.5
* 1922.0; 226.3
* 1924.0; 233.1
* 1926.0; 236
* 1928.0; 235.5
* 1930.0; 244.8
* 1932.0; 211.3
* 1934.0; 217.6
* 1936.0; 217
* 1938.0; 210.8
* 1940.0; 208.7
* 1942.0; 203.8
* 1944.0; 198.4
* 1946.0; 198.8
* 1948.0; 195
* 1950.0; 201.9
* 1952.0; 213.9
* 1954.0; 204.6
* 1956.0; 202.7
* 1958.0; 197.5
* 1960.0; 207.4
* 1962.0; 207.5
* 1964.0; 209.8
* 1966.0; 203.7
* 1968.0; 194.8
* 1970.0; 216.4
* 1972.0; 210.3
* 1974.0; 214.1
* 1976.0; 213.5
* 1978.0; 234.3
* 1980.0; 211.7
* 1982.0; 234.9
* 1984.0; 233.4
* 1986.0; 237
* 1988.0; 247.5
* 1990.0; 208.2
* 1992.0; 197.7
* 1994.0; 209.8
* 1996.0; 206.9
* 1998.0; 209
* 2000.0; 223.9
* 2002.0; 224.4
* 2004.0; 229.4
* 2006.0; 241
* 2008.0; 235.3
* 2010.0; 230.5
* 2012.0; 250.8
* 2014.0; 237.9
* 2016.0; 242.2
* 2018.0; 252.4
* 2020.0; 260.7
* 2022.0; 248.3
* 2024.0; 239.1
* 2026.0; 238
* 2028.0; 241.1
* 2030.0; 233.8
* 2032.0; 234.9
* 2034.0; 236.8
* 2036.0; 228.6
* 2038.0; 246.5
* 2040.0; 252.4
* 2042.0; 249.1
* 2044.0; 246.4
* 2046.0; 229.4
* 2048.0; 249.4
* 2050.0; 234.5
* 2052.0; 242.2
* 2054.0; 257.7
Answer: 212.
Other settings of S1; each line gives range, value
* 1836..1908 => 157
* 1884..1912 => 188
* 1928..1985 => 212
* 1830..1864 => 187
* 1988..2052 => 235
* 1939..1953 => 203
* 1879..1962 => 200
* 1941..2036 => 222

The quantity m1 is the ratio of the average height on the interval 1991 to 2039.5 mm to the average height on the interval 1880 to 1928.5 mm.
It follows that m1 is 1.19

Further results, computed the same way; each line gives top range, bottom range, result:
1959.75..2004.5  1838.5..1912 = 1.37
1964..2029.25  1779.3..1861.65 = 1.06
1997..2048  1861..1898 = 1.87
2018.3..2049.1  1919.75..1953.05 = 1.12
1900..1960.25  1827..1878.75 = 1.33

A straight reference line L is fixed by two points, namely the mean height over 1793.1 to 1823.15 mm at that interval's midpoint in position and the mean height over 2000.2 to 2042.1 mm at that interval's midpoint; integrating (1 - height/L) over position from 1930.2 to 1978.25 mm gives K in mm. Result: 6.3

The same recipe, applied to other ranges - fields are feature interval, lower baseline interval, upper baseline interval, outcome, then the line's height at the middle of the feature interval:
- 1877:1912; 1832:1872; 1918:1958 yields 4.5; 192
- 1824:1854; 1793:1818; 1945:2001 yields 3.6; 235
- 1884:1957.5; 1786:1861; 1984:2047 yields 5.9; 225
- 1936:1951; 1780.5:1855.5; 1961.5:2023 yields 1.4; 224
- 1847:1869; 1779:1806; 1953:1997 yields 6.8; 221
